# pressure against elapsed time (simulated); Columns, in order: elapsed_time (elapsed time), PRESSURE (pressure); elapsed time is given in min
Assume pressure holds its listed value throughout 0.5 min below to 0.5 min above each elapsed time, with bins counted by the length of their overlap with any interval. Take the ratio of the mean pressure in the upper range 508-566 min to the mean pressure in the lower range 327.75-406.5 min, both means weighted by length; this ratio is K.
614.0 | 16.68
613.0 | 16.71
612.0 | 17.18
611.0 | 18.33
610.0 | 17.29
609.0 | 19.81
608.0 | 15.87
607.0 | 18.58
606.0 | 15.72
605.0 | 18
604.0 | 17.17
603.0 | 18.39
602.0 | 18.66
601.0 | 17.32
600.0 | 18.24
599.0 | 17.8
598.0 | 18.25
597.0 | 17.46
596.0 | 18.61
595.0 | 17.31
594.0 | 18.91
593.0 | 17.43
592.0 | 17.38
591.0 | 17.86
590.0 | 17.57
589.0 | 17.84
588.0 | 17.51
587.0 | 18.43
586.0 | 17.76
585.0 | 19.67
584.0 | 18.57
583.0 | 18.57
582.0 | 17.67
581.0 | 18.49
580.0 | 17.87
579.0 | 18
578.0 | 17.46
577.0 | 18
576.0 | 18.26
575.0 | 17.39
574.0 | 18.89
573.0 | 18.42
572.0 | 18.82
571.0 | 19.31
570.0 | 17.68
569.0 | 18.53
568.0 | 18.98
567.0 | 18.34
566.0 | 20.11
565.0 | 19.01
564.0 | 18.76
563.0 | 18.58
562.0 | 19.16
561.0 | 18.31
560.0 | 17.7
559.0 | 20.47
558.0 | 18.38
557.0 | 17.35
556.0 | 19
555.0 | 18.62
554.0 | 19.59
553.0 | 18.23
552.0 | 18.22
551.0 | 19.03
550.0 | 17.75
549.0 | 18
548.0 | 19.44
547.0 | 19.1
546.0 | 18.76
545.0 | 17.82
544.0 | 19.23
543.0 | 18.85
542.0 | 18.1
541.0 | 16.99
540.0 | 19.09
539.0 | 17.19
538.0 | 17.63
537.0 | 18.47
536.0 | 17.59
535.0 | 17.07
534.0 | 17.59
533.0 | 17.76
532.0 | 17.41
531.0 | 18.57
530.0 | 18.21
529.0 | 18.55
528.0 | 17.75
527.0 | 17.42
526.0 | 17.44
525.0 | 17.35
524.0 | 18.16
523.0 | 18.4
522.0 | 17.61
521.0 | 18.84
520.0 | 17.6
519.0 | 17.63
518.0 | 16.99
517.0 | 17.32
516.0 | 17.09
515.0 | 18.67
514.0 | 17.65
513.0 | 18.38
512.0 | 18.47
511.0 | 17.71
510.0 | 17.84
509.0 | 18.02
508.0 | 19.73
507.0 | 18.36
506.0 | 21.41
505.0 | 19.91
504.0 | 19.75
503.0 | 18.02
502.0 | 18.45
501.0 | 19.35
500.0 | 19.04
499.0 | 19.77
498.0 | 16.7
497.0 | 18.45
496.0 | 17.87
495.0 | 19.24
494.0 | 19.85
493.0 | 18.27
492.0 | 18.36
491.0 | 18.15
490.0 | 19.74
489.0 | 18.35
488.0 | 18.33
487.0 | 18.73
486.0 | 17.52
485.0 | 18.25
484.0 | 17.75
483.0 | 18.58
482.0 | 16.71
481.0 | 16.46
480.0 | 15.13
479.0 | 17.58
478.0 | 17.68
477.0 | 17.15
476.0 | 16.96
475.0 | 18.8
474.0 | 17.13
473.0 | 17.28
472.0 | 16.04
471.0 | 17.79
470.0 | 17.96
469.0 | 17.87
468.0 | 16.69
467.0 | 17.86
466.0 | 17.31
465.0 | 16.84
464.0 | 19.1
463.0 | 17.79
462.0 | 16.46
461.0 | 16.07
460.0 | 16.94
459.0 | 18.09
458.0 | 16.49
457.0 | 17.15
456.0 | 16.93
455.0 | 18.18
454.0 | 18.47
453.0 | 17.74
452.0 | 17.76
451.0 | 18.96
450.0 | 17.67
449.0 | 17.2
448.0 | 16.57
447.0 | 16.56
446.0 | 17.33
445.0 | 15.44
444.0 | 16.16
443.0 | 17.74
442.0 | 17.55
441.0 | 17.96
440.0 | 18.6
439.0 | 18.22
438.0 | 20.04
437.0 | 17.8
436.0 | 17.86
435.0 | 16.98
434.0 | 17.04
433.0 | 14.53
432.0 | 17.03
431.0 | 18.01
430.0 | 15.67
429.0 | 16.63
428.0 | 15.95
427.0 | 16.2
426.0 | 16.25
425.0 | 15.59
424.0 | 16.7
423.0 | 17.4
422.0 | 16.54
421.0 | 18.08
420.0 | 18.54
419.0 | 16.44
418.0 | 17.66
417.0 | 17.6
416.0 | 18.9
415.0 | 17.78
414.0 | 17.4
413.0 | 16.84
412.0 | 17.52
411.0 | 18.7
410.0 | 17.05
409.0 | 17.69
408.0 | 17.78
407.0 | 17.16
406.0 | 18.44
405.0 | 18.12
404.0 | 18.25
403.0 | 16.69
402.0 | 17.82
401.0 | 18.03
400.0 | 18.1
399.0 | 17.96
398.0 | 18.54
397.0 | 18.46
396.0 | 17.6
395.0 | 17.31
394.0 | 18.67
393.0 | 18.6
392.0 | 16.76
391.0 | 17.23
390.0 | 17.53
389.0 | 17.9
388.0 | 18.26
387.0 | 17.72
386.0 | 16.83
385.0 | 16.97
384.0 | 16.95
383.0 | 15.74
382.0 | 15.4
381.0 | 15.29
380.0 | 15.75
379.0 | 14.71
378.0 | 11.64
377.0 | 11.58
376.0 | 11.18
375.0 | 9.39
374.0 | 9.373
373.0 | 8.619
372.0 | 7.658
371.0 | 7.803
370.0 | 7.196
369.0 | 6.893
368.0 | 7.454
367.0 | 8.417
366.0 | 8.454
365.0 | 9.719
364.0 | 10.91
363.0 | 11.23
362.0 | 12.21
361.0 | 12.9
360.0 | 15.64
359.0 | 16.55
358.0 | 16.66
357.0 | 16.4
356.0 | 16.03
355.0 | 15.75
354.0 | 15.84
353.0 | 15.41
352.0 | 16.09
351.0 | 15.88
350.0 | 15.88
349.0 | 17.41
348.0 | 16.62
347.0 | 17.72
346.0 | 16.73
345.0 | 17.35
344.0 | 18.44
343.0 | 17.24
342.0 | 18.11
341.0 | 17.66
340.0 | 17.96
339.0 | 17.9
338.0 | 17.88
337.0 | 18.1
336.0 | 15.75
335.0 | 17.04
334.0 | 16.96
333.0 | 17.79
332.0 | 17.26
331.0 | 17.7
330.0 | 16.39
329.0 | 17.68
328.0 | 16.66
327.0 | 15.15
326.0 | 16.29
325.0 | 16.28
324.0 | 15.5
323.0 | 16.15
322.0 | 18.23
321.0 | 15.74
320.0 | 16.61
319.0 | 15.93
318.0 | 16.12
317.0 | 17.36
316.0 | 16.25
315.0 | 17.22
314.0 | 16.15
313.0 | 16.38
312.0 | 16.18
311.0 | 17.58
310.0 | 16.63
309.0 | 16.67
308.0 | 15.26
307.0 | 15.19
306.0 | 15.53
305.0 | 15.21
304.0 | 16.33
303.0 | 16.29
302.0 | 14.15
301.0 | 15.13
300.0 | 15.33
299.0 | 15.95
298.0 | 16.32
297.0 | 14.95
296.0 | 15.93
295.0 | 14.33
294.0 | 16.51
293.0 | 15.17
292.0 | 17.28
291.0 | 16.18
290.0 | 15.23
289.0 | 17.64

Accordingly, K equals 1.18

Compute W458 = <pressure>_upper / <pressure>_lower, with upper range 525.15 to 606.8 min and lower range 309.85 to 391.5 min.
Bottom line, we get 1.20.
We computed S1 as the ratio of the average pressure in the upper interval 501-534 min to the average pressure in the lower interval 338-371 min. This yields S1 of 1.3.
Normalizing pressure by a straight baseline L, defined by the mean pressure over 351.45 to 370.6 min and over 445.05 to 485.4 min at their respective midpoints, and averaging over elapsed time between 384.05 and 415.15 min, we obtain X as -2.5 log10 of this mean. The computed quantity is -0.23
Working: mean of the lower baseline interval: 12.6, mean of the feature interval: 17.7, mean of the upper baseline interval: 17.4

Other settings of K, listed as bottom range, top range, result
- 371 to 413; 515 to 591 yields 1.14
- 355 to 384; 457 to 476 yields 1.45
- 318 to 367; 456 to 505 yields 1.12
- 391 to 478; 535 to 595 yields 1.05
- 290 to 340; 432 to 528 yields 1.09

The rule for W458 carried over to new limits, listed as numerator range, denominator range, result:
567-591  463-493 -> 1.03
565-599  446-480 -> 1.05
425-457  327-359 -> 1.02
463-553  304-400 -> 1.17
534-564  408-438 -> 1.07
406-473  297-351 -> 1.04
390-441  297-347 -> 1.05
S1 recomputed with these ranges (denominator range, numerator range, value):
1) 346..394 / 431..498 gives 1.26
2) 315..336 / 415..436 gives 1.02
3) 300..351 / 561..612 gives 1.09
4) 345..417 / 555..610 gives 1.20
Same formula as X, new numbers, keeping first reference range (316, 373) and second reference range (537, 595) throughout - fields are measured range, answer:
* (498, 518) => -0.06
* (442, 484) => -0.03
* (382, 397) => -0.11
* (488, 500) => -0.08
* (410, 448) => -0.06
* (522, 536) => 0.00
